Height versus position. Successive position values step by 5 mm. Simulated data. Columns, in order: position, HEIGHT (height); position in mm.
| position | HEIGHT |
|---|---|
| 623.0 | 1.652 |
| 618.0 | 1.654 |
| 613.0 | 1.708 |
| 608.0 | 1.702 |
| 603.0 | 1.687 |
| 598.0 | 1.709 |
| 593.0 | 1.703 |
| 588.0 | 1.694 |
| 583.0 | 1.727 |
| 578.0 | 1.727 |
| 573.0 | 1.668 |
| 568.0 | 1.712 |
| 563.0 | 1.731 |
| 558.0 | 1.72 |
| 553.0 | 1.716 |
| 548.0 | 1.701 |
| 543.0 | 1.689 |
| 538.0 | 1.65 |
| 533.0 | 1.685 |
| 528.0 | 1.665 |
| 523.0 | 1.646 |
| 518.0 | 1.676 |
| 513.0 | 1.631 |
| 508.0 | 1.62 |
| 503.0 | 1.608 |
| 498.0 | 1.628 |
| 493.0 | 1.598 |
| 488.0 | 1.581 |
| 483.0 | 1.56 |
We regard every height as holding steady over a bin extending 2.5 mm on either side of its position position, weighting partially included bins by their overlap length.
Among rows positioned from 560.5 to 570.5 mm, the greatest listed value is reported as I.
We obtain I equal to 1.731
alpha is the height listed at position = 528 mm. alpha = 1.665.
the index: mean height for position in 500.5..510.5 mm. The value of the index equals 1.61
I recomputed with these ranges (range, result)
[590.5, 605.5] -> 1.709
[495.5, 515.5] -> 1.631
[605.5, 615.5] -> 1.708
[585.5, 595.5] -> 1.703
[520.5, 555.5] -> 1.716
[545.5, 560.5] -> 1.72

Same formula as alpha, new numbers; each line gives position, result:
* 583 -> 1.727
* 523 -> 1.646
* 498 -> 1.628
